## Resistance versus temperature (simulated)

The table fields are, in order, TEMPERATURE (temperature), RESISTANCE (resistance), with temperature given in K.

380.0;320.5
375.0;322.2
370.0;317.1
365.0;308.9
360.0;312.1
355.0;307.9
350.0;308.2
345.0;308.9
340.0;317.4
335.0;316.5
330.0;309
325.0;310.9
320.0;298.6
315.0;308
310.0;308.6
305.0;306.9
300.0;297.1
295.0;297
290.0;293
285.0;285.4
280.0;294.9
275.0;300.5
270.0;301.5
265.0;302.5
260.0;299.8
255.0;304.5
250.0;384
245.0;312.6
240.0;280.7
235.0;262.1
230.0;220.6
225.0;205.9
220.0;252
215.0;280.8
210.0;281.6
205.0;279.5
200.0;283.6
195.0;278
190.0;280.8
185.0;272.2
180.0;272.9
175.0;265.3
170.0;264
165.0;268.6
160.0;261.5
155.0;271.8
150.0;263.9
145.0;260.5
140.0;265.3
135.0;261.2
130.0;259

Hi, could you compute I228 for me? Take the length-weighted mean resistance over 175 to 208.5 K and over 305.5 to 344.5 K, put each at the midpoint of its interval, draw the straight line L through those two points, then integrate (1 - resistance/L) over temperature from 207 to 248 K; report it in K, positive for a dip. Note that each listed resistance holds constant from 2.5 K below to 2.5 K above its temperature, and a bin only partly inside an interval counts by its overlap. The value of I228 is 3.2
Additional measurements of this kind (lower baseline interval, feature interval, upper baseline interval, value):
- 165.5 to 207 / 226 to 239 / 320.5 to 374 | 2.0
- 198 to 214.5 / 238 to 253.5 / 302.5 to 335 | -1.9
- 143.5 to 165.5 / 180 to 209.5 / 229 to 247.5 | -1.1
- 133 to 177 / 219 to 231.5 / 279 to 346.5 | 2.6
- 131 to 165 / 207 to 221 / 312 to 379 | 0.3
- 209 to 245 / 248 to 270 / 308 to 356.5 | -3.7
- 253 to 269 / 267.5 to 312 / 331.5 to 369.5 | 1.0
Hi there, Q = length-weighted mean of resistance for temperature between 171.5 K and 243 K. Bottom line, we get 266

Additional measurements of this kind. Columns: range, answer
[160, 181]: 267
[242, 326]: 306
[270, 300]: 295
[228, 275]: 297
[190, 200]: 280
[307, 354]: 309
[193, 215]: 281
